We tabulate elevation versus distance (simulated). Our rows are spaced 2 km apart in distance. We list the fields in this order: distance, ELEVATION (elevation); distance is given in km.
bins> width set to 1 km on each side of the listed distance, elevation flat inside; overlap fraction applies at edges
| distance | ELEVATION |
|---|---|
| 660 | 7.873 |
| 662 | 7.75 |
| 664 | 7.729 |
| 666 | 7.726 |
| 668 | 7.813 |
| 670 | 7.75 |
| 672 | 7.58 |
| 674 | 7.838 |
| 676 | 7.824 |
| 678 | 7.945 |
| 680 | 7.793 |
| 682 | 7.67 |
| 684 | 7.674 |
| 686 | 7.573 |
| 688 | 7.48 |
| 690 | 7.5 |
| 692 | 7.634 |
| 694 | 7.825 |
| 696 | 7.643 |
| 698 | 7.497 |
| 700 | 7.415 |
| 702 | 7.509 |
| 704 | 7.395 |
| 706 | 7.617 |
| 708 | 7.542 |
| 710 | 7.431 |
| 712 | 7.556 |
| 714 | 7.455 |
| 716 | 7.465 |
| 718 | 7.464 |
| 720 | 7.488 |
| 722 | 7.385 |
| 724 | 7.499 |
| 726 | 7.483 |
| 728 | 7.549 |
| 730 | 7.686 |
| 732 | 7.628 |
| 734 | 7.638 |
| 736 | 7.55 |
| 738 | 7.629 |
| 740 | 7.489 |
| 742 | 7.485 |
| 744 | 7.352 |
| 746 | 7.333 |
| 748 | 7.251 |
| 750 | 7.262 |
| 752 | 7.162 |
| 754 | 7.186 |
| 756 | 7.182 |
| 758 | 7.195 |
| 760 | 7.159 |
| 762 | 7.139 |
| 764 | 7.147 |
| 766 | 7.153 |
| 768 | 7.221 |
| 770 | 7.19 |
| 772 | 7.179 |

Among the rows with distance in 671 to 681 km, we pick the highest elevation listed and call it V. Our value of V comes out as 7.945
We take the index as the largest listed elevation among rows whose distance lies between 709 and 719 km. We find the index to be 7.556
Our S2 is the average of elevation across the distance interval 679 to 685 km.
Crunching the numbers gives 7.71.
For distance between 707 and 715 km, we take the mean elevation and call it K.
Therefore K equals 7.5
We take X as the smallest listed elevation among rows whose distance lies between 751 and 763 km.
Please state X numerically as 7.139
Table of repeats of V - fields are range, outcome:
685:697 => 7.825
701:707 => 7.617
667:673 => 7.813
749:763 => 7.262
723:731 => 7.686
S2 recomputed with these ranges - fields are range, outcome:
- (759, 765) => 7.15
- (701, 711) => 7.5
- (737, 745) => 7.49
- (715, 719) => 7.46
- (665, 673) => 7.72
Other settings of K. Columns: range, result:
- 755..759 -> 7.19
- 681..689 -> 7.6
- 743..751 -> 7.3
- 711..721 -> 7.49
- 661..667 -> 7.73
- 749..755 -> 7.2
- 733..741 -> 7.58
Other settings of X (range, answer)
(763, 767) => 7.147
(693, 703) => 7.415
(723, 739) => 7.483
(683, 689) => 7.48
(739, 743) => 7.485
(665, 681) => 7.58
